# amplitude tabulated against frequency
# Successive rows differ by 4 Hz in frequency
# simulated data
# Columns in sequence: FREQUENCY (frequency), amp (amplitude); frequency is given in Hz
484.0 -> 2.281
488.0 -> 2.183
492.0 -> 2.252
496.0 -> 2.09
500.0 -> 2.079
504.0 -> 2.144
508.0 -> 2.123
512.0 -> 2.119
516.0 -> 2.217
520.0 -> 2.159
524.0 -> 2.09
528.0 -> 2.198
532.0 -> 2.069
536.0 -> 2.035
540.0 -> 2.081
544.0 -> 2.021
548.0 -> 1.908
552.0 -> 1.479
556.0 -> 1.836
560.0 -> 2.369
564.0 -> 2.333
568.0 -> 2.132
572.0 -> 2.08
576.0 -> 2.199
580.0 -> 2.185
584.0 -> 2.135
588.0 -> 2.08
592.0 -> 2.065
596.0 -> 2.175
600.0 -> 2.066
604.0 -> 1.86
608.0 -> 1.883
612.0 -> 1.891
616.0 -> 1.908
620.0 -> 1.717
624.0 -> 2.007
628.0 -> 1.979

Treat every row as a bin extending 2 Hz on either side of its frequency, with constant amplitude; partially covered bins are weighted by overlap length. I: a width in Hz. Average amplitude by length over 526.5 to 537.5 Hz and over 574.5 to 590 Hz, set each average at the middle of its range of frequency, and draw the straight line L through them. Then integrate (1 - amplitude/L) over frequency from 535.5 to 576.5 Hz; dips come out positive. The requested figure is 1.6 Hz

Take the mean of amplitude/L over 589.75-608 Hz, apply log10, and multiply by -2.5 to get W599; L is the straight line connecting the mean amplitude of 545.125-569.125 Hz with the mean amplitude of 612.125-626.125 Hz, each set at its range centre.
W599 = -0.06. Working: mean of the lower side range 2.01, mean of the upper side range 1.88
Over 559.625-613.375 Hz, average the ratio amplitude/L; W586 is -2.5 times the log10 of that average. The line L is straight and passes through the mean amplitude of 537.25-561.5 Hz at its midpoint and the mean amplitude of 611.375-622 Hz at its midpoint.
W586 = -0.12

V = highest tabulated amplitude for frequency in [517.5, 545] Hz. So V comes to 2.198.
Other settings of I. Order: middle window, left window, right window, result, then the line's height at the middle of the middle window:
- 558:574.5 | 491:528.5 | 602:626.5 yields -1.9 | 2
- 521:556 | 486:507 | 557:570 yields 3.6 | 2.21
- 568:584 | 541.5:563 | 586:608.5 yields -1.3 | 1.99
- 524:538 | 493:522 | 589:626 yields 0.0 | 2.09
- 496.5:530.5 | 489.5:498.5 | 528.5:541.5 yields -0.2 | 2.12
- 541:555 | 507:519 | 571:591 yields 2.1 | 2.15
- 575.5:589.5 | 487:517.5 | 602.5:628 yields -1.3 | 1.96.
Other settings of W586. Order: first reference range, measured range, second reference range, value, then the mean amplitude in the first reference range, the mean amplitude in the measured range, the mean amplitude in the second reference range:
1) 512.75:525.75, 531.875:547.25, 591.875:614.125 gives 0.04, 2.15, 2.04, 1.98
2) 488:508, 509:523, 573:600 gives -0.01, 2.14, 2.16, 2.13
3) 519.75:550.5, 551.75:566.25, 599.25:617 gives -0.03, 2.06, 2.07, 1.91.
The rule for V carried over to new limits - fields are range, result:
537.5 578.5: 2.369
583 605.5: 2.175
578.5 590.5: 2.185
